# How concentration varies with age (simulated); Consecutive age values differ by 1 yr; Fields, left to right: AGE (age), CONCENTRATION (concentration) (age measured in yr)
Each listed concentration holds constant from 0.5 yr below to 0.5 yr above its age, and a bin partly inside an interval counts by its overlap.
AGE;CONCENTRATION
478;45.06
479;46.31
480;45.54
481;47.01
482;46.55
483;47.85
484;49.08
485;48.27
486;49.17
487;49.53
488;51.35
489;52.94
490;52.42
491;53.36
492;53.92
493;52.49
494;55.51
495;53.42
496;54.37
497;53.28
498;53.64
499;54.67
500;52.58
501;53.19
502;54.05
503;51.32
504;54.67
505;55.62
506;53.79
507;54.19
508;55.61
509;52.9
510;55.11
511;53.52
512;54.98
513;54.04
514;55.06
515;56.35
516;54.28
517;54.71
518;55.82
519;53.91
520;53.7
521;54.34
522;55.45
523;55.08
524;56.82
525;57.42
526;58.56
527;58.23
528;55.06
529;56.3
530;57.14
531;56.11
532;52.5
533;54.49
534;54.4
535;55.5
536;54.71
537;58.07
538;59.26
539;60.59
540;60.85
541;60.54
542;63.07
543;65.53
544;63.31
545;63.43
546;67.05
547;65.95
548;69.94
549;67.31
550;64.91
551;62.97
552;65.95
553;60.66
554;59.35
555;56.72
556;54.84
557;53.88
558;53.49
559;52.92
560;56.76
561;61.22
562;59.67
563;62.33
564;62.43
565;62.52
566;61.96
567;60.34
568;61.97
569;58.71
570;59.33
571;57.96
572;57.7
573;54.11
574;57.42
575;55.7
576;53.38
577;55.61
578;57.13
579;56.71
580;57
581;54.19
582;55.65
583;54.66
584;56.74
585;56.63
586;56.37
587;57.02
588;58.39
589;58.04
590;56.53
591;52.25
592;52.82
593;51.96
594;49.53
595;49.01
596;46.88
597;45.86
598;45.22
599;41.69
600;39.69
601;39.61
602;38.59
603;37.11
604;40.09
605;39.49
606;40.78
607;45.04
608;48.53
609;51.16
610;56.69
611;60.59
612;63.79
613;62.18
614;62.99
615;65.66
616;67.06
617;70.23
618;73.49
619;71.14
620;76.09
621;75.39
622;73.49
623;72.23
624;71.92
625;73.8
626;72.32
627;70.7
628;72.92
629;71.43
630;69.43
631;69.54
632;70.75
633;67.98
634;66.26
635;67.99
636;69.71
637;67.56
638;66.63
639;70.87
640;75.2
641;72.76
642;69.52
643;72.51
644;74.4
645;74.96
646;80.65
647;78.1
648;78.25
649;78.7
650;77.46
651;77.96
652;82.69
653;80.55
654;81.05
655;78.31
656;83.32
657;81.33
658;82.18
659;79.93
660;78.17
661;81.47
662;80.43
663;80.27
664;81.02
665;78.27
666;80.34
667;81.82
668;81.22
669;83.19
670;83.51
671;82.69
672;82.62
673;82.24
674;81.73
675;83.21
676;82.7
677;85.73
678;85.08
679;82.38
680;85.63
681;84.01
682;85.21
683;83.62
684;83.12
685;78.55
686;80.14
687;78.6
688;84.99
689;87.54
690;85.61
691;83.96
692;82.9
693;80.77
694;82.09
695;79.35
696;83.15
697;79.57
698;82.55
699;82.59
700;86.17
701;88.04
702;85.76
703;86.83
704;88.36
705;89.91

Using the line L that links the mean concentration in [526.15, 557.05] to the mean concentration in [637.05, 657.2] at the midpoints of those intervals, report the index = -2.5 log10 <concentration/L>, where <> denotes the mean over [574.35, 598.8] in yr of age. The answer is 0.24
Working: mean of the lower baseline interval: 60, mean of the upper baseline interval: 76.5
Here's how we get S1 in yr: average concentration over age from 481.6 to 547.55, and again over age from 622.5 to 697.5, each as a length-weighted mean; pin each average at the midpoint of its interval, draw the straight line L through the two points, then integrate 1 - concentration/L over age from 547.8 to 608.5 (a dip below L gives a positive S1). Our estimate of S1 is 9.9 yr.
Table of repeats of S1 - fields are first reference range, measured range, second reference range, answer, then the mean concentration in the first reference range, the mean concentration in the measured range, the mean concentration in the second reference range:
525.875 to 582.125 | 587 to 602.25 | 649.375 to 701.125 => 4.07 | 59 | 48.8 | 82.1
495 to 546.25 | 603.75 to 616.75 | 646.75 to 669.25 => 3.12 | 56.2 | 54.7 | 80.3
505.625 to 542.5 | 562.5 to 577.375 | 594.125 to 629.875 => -0.44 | 56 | 58.8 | 58.1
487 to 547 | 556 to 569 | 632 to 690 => 0.88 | 55.9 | 58.9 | 79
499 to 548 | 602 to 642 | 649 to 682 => 5.32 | 56.8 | 64.4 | 81.7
